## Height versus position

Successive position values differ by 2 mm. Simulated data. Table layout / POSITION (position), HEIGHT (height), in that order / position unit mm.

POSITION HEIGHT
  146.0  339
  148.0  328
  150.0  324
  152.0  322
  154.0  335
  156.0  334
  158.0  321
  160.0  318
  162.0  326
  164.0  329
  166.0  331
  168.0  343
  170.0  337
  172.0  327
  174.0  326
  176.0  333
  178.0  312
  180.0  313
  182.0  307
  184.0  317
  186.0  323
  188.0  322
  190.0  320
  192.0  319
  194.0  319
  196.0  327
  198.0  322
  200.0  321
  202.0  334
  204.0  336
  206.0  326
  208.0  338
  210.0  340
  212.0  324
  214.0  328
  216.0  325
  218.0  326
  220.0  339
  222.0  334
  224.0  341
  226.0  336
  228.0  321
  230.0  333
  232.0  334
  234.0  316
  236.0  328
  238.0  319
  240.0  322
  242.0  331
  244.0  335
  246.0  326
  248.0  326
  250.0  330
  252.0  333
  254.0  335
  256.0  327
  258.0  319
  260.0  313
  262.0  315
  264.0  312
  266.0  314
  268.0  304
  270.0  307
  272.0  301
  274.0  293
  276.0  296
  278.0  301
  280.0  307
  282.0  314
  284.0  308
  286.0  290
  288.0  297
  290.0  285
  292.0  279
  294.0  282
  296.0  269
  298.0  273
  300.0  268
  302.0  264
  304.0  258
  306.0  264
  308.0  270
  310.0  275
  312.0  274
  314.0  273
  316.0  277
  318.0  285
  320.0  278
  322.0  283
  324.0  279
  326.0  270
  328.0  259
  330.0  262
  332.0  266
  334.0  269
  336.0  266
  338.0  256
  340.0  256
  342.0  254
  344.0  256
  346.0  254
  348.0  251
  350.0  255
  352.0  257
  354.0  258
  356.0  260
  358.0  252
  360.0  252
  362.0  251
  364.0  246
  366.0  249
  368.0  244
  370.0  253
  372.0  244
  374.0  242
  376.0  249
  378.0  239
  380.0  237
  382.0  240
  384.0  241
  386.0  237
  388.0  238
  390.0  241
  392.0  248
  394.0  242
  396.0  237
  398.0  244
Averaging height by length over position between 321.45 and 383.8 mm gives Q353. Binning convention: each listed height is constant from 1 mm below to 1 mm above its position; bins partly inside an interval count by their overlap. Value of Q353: 255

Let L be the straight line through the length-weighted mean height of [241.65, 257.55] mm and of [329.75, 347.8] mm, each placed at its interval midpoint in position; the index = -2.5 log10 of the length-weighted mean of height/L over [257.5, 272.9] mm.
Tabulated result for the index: 0.02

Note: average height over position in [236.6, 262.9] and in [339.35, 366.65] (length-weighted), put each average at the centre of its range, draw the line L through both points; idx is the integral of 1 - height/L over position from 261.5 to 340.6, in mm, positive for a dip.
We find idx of 2.0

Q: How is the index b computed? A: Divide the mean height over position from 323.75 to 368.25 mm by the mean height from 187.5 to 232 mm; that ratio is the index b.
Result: 0.78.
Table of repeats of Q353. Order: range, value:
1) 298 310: 266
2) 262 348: 280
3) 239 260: 328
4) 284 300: 283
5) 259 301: 297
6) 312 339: 271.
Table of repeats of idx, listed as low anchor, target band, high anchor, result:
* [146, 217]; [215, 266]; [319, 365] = -4.2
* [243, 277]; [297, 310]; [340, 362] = 0.9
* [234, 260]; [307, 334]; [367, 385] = 0.6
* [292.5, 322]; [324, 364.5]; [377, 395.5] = -0.1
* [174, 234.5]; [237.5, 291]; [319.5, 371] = -2.8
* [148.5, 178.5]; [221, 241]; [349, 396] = -1.8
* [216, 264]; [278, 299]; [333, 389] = 0.4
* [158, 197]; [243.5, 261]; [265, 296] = -1.3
